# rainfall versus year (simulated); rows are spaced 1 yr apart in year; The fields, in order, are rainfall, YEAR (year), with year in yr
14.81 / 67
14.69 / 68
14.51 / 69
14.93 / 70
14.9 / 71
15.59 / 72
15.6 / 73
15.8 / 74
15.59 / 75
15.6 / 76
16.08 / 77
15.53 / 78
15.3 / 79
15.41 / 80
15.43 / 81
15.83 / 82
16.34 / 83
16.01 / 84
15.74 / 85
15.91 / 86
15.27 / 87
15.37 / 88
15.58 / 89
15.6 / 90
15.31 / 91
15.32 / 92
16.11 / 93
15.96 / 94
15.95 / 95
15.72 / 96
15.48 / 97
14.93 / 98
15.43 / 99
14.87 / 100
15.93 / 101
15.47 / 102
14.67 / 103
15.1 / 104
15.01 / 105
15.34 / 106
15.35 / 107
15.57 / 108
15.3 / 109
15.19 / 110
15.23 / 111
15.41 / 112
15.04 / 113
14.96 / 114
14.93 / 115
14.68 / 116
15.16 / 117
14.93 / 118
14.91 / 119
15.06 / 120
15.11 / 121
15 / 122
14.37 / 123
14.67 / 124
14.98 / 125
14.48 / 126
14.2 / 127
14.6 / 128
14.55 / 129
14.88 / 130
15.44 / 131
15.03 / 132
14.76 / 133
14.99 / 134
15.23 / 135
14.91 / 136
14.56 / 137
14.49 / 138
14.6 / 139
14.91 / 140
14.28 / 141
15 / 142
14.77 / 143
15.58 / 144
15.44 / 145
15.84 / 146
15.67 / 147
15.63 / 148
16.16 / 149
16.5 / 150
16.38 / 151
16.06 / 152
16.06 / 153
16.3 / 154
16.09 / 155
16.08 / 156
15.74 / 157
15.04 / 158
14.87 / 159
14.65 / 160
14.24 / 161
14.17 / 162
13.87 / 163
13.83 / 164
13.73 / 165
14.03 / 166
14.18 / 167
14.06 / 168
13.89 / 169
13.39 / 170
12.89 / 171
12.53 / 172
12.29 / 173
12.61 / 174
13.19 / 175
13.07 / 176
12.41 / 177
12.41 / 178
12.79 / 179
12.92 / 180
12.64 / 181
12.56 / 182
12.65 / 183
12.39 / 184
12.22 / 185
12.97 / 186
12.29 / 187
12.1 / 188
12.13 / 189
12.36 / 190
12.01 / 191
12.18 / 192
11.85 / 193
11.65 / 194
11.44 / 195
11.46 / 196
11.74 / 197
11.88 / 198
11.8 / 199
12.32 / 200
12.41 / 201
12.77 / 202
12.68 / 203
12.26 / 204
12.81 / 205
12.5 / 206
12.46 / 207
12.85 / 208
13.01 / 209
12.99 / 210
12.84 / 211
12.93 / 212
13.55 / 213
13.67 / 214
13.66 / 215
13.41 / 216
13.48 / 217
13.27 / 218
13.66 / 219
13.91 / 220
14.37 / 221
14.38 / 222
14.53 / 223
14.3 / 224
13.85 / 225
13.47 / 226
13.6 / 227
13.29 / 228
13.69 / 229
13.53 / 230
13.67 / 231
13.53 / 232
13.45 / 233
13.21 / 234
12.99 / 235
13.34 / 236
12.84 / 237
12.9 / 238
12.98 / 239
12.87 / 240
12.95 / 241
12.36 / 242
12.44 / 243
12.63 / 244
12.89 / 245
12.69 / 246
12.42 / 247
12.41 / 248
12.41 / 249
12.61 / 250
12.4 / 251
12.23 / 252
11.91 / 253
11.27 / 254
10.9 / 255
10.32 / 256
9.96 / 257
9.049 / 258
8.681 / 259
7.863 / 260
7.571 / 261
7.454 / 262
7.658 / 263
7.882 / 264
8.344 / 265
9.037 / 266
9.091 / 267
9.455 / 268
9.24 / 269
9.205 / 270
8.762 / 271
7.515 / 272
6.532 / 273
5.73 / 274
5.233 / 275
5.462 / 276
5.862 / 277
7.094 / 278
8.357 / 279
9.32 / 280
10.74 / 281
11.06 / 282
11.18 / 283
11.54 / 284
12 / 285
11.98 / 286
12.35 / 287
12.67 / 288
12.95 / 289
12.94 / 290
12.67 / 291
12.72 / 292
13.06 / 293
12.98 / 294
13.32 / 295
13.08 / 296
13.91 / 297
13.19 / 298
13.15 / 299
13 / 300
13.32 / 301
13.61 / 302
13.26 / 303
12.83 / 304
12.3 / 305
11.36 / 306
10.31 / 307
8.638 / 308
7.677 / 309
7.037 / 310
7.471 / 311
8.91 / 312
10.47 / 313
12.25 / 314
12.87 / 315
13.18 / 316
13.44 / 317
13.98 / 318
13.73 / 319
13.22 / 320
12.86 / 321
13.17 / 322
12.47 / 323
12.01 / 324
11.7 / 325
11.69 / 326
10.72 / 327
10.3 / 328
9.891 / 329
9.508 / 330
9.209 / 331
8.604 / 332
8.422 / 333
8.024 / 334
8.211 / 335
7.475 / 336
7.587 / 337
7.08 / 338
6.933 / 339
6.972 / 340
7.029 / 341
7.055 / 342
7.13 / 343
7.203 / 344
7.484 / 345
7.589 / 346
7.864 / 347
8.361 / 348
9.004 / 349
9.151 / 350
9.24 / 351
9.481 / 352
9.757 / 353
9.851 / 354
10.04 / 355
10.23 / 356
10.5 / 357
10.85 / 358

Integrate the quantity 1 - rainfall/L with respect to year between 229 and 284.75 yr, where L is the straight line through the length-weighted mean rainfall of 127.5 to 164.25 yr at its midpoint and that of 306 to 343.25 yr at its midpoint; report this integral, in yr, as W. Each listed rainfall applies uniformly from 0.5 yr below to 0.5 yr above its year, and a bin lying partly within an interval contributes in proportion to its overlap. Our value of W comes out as 7.0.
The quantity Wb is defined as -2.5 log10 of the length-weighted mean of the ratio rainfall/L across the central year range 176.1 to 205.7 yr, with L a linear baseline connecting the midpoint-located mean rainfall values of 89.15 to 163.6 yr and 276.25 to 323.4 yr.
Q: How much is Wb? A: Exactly 0.13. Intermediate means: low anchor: 15.2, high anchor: 11.7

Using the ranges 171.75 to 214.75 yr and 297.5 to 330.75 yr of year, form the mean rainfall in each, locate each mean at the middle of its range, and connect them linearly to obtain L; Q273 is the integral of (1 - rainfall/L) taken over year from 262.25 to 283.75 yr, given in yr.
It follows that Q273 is 6.6 yr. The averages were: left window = 12.5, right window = 11.6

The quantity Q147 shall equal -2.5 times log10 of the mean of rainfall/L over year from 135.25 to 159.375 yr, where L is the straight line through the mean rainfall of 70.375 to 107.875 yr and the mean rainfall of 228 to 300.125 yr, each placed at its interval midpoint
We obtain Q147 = -0.11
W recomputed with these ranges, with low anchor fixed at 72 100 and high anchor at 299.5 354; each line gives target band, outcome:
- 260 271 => 2.9 yr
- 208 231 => -2.0 yr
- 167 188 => 1.1 yr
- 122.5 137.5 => -0.2 yr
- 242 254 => -0.5 yr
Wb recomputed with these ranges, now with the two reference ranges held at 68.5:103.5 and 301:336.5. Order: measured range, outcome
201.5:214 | 0.02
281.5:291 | -0.05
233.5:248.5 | -0.03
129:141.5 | -0.02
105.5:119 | -0.01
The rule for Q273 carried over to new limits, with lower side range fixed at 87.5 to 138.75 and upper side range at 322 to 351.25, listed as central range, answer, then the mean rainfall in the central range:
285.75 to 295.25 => -2.5 yr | 12.8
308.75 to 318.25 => -1.3 yr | 10.7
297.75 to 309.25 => -2.6 yr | 12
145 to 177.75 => -1.8 yr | 14.5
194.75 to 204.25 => 0.4 yr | 12.1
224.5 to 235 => -1.5 yr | 13.5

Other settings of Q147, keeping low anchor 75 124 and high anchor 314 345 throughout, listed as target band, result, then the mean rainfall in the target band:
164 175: 0.030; 13.4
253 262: 0.231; 9.48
